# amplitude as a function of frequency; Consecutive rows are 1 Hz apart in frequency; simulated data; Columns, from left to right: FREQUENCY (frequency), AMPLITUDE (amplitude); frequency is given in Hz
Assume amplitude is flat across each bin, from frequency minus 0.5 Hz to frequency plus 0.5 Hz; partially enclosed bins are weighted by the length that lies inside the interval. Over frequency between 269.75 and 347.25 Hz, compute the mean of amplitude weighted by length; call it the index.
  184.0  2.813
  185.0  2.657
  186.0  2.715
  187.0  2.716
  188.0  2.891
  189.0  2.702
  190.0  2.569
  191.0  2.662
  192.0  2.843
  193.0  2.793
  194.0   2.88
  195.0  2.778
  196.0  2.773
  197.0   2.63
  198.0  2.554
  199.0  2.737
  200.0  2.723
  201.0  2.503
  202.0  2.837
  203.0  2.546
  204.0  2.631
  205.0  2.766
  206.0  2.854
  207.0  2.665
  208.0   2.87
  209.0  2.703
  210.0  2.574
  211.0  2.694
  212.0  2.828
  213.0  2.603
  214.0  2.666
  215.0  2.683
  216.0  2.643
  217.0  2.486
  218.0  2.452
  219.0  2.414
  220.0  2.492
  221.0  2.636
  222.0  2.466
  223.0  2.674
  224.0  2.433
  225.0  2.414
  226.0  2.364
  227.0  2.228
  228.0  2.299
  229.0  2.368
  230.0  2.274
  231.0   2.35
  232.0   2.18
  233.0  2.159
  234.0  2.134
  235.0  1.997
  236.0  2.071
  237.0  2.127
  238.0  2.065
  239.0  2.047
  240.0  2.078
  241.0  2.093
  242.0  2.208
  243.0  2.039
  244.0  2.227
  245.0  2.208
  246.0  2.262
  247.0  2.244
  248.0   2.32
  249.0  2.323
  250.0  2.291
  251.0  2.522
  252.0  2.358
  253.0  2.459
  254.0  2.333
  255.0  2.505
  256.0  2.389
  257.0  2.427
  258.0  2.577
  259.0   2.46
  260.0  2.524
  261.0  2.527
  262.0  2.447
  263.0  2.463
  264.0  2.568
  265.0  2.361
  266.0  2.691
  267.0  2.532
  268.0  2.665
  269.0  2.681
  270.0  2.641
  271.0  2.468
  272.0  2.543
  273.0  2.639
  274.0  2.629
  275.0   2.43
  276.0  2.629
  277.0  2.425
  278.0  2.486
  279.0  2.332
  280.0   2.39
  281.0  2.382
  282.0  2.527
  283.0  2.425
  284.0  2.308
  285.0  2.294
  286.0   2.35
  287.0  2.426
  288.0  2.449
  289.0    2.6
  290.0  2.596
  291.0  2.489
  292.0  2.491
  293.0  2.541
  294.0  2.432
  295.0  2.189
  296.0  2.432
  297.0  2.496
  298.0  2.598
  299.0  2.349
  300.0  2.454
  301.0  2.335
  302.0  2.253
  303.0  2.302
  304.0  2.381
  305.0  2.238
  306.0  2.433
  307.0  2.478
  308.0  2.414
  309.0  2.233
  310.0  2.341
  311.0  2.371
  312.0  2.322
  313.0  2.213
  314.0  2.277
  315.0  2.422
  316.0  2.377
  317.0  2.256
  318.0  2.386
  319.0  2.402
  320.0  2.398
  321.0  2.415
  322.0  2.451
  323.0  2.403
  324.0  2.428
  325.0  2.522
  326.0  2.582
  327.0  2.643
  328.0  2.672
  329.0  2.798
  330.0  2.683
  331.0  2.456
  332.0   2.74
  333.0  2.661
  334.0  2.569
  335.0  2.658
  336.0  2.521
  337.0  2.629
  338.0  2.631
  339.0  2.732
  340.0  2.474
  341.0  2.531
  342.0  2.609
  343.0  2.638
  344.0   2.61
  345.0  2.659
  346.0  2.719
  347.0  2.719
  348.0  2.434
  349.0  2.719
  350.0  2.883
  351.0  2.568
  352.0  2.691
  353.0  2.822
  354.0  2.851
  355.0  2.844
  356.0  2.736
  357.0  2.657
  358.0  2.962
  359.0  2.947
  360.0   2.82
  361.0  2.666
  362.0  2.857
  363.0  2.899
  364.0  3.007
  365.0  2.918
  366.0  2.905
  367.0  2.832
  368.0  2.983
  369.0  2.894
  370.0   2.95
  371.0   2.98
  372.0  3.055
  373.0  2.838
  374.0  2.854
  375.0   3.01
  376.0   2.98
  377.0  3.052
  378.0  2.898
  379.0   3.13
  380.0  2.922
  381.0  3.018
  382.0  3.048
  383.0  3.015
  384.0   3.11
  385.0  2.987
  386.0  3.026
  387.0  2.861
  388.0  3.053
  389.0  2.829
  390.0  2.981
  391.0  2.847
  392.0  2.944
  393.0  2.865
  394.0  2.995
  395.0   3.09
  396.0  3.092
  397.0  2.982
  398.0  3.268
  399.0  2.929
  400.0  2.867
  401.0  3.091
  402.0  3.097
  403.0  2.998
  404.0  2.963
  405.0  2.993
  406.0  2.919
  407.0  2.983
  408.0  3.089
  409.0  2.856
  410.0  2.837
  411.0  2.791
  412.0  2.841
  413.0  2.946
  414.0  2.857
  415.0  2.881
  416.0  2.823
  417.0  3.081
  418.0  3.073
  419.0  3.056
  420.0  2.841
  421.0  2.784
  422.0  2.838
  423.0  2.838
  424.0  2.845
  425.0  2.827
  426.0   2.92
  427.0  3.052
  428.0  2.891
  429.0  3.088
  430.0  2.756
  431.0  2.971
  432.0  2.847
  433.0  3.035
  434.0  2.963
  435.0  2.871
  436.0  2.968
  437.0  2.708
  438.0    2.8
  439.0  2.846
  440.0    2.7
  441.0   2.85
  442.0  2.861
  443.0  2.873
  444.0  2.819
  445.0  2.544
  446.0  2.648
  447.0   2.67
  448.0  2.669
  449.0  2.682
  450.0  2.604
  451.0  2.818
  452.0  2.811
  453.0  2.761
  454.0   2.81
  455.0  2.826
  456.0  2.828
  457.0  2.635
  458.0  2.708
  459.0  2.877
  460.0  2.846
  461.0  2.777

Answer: 2.48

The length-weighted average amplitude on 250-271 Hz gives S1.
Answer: 2.5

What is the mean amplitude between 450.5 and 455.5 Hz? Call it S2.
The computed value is 2.81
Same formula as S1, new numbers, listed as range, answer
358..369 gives 2.89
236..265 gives 2.32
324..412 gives 2.84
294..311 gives 2.37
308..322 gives 2.35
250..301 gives 2.48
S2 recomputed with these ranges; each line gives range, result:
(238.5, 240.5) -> 2.06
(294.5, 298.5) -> 2.43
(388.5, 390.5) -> 2.91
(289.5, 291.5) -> 2.54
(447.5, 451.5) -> 2.69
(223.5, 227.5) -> 2.36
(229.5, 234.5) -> 2.22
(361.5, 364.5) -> 2.92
